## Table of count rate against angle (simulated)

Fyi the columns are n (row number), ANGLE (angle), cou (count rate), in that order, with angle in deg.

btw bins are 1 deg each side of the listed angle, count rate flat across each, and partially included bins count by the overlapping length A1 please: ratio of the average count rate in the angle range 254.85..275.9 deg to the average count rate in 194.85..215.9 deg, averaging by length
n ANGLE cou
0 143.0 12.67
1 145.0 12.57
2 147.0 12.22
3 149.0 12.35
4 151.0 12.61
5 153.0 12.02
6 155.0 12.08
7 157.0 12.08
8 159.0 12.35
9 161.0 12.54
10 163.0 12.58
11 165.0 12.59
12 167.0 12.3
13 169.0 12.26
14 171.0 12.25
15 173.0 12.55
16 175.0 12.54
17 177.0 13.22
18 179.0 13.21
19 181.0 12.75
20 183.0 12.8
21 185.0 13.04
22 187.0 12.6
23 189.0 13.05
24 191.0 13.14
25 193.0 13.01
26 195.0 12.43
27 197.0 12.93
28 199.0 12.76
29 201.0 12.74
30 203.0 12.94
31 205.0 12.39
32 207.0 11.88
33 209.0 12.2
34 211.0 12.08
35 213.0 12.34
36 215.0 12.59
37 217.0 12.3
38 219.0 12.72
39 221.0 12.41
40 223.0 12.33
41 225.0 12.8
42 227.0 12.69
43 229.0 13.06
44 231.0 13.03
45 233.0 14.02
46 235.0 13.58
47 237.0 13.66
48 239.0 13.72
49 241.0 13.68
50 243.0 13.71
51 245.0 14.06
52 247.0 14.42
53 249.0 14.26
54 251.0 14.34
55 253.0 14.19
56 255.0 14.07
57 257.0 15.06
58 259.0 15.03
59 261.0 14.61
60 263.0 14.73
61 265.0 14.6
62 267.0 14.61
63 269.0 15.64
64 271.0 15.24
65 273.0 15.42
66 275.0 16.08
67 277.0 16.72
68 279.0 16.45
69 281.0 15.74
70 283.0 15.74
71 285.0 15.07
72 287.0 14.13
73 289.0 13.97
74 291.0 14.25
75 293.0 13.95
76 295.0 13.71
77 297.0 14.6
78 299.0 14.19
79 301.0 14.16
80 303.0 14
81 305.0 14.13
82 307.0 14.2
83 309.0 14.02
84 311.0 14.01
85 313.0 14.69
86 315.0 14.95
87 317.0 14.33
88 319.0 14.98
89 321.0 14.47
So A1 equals 1.2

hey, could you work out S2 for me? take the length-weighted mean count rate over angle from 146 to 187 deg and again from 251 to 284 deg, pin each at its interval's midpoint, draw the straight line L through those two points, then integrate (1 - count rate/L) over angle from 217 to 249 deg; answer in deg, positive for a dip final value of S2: 2.2 deg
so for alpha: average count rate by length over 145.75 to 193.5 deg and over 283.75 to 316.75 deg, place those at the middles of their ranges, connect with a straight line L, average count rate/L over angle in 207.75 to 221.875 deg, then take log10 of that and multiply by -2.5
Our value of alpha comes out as 0.07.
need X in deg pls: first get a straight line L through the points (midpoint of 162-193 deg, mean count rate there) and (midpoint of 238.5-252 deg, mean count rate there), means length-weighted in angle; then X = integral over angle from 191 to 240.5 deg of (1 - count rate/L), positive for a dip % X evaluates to 2.5 deg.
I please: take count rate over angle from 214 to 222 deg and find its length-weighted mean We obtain 12.5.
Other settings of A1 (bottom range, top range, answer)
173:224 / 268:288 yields 1.23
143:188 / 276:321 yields 1.17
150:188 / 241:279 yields 1.18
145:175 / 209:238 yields 1.04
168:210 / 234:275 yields 1.14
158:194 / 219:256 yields 1.06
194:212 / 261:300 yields 1.20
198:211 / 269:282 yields 1.28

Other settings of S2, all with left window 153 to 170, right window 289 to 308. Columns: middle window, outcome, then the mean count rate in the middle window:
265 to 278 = -1.67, 15.5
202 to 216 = 0.65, 12.3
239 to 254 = -0.70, 14.1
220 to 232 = 0.41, 12.7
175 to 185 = -0.31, 13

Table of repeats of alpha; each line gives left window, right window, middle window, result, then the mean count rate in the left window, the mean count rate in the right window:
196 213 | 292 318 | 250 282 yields -0.12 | 12.5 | 14.2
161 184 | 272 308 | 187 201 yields 0.01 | 12.6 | 14.8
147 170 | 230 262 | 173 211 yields 0.02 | 12.3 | 14.1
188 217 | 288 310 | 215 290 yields -0.07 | 12.6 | 14.1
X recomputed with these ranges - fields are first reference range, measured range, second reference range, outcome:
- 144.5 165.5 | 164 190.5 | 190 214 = -0.5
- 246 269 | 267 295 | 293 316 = -1.5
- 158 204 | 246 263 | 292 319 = -1.1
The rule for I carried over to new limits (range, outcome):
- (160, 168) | 12.5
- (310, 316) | 14.5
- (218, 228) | 12.6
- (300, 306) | 14.1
